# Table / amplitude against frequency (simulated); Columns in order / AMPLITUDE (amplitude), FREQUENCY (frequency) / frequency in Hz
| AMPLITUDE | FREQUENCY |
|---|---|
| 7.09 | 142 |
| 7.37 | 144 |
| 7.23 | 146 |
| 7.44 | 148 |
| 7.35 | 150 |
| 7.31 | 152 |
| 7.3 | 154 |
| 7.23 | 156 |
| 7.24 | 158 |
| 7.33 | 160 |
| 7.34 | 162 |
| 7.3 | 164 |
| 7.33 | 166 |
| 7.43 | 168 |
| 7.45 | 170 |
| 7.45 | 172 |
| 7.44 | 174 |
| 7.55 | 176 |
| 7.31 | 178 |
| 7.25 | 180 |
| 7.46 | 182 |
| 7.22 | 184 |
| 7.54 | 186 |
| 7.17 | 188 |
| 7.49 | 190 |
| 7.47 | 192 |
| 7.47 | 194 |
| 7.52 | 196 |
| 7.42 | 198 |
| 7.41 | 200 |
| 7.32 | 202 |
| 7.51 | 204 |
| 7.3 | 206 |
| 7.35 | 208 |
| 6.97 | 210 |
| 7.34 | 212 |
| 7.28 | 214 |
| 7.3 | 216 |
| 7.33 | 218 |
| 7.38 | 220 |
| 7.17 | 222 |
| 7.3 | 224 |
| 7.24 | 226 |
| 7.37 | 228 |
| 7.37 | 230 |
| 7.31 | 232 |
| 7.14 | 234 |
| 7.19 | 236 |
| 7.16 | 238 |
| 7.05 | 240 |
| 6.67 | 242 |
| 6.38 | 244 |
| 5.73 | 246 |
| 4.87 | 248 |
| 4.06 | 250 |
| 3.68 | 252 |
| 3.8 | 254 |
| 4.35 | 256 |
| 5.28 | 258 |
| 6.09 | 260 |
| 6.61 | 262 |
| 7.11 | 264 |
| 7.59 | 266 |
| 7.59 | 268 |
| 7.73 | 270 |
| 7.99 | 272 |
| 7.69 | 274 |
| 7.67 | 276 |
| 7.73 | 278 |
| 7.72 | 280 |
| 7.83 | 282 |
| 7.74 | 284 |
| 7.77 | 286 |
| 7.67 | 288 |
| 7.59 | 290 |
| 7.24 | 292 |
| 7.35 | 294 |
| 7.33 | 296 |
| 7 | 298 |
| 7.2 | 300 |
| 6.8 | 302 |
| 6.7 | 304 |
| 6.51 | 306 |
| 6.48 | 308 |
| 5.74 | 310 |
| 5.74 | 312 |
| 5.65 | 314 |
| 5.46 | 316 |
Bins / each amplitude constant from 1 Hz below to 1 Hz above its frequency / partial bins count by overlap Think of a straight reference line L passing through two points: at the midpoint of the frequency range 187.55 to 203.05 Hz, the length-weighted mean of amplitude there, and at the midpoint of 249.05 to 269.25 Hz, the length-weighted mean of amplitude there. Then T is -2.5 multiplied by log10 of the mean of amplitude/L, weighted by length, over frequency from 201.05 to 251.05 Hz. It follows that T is -0.06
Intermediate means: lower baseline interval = 7.42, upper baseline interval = 5.65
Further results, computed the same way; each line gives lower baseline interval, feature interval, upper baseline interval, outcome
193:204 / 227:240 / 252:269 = -0.10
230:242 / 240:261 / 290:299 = 0.35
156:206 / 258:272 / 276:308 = 0.04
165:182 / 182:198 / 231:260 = -0.06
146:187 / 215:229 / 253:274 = -0.07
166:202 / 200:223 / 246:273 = -0.07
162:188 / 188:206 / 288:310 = -0.02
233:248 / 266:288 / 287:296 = -0.08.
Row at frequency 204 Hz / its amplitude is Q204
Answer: 7.51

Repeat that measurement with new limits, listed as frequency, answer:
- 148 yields 7.44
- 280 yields 7.72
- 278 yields 7.73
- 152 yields 7.31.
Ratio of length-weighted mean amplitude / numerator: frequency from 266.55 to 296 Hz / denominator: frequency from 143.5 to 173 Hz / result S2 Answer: 1.04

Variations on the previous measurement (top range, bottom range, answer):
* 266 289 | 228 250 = 1.17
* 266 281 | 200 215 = 1.06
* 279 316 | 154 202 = 0.94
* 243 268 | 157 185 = 0.75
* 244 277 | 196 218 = 0.84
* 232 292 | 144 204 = 0.91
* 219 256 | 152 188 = 0.86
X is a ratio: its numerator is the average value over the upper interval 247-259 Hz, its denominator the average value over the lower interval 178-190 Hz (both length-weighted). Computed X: 0.59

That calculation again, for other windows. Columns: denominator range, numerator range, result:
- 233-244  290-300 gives 1.04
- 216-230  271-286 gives 1.06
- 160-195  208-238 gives 0.98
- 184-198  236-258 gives 0.73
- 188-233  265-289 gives 1.05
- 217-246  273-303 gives 1.05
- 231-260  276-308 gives 1.27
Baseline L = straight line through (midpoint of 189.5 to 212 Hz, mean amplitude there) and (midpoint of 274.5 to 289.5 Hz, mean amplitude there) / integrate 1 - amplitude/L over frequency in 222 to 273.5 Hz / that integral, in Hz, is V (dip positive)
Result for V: 7.65 Hz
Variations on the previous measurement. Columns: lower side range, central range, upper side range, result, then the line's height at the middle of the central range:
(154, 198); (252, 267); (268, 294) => 3.8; 7.62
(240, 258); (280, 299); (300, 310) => -4.2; 6.17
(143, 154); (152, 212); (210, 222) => -0.4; 7.31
